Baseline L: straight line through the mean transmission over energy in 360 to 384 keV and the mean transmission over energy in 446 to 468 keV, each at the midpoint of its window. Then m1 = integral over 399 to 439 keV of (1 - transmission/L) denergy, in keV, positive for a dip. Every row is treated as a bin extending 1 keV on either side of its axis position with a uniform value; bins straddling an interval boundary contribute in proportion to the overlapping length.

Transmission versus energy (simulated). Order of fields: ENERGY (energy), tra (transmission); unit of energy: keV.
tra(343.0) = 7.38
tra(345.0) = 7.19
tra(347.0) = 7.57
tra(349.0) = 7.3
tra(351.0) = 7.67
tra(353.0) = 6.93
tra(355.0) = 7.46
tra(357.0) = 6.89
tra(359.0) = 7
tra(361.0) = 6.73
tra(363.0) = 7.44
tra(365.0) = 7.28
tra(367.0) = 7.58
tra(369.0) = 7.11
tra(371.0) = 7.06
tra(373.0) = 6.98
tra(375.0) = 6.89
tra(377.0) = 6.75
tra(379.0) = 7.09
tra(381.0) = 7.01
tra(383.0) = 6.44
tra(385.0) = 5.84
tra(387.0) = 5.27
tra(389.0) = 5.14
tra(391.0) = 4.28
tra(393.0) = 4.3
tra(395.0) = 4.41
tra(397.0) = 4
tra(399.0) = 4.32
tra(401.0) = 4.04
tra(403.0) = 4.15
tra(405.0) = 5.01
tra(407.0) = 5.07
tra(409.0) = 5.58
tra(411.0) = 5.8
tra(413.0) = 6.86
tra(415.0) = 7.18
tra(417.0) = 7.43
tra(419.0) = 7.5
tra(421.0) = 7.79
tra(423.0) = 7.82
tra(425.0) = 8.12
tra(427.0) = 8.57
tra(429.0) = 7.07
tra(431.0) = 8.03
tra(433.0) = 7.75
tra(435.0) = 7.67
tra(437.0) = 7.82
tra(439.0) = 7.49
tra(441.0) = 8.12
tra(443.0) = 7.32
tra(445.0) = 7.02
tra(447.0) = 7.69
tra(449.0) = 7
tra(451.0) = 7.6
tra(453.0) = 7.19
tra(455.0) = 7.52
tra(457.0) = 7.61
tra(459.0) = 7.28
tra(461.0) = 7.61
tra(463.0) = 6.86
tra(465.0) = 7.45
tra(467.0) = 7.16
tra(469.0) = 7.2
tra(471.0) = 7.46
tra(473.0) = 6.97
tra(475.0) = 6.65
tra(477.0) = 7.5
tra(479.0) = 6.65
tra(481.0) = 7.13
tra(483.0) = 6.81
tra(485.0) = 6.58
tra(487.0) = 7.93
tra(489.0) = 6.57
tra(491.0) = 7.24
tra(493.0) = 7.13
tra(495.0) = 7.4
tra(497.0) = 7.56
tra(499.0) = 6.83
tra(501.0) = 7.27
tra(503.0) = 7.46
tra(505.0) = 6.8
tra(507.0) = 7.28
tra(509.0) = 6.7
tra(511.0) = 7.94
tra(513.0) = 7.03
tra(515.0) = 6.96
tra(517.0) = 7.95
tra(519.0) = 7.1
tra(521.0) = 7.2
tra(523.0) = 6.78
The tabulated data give 2.6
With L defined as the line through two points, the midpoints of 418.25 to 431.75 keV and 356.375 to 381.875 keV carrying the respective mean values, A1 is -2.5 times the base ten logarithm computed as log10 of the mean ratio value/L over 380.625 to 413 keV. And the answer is 0.42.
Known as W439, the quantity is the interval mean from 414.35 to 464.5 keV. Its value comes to 7.56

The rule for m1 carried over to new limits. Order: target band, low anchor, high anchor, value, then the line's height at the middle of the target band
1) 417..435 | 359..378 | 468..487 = -1.9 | 7.06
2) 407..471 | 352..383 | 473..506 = -2.5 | 7.08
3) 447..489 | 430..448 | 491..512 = 1.5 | 7.46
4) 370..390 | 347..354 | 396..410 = -2.2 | 5.8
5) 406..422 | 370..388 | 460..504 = 0.3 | 6.78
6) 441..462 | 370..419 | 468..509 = -2.7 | 6.57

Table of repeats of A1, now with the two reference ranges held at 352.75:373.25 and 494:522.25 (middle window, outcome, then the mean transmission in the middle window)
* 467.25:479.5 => 0.019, 7.09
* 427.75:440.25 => -0.069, 7.67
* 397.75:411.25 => 0.440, 4.78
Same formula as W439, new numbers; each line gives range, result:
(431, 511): 7.28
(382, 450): 6.41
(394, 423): 5.73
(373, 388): 6.5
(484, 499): 7.18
